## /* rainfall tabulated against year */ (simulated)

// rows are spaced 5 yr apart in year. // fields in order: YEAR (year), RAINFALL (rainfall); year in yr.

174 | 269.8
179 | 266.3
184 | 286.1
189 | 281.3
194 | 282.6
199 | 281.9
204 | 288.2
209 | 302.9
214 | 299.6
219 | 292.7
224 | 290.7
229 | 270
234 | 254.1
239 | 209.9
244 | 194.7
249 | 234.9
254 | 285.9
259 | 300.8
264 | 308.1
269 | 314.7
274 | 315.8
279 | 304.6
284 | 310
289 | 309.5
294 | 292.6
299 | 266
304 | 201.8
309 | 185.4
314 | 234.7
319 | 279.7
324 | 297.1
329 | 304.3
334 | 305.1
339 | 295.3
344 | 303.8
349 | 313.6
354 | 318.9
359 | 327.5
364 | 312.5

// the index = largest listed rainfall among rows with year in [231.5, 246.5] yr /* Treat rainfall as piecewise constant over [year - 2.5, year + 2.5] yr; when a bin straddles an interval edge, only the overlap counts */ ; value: 254.1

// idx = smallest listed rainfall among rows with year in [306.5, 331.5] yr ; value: 185.4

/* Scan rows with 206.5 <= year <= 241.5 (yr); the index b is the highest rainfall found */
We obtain 302.9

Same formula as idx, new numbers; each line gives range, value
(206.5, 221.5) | 292.7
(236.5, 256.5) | 194.7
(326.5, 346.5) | 295.3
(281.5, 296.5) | 292.6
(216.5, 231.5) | 270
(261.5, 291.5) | 304.6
